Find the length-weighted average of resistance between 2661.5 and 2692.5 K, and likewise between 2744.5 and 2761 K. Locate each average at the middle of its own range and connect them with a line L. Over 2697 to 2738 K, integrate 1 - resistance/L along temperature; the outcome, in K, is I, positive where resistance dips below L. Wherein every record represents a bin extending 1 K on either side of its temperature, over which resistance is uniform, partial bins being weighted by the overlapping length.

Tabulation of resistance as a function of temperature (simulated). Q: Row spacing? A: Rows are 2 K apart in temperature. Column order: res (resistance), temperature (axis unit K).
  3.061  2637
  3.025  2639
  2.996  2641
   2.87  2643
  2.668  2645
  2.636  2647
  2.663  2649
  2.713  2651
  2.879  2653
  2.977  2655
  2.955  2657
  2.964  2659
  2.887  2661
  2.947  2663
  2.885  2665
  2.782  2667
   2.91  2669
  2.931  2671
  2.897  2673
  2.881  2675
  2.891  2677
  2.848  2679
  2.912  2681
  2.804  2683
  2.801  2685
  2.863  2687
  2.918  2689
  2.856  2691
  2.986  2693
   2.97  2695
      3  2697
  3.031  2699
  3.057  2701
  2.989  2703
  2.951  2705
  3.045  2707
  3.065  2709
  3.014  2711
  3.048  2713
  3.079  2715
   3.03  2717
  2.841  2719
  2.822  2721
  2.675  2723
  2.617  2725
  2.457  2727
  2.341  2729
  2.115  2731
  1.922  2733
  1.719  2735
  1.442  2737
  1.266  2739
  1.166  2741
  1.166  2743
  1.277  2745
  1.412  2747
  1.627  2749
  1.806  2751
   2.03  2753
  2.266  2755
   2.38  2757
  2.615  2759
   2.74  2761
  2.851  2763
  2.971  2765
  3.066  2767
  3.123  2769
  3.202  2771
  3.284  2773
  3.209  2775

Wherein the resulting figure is -4.2 K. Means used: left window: 2.88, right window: 2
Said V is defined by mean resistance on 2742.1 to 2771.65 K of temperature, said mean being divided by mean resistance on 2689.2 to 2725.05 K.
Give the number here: 0.78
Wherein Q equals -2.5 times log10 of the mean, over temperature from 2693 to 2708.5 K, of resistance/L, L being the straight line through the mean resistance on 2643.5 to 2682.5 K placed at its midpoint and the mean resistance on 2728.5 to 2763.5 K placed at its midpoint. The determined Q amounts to -0.24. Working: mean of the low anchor 2.85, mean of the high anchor 1.88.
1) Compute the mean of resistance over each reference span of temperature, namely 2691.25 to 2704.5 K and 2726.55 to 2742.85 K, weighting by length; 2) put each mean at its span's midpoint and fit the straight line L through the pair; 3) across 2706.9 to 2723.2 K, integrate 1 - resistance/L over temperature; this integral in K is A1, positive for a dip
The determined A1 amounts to -3.8 K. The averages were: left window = 2.99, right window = 1.75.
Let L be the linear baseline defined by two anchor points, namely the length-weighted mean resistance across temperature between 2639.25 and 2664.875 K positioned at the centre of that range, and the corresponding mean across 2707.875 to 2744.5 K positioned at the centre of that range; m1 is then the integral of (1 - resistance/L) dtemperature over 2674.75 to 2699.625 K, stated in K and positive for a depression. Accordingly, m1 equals -3.0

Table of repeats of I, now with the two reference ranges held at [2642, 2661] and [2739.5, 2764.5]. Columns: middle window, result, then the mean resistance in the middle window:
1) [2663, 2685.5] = -2.2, 2.87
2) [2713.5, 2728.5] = -3.8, 2.78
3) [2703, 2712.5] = -2.8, 3.02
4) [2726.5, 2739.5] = 1.4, 1.9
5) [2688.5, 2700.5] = -2.5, 2.97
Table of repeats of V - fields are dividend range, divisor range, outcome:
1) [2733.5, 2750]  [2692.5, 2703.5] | 0.47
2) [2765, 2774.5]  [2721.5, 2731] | 1.26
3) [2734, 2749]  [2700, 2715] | 0.45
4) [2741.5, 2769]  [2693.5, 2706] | 0.73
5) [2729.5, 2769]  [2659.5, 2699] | 0.70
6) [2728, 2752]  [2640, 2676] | 0.56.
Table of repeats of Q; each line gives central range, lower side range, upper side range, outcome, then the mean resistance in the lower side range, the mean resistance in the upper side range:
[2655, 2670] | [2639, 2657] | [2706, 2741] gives -0.06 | 2.82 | 2.46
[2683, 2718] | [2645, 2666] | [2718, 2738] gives -0.19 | 2.84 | 2.3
